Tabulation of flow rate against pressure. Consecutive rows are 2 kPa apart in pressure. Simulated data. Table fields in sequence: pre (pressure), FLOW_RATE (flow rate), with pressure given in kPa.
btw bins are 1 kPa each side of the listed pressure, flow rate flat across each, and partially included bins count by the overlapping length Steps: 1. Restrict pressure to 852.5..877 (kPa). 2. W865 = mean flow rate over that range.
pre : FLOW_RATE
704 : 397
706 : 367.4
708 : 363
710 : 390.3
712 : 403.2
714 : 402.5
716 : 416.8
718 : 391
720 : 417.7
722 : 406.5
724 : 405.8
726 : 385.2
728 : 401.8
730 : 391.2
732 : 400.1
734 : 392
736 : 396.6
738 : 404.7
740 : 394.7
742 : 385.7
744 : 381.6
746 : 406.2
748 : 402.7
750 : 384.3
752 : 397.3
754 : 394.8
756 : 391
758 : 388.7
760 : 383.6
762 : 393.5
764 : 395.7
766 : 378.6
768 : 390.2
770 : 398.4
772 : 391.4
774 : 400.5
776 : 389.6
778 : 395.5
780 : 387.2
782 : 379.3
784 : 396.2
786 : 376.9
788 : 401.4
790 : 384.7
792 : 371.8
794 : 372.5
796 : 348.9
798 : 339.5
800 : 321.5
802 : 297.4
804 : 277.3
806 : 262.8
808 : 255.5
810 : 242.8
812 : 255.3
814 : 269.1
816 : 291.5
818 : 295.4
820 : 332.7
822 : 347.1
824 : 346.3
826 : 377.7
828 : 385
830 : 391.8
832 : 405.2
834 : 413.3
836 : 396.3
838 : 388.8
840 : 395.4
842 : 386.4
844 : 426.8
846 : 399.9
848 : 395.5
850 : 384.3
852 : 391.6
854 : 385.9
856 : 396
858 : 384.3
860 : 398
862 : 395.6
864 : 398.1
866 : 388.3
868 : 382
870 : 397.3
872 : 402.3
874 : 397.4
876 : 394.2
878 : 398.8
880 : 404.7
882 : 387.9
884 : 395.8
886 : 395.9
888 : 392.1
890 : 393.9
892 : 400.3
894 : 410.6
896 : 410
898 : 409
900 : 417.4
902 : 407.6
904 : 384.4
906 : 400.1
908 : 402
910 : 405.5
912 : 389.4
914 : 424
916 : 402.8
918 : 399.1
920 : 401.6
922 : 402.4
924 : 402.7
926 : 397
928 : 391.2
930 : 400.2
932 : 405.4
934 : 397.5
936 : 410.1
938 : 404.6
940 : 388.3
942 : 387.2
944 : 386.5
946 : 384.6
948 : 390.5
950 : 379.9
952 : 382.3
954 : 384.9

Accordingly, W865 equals 393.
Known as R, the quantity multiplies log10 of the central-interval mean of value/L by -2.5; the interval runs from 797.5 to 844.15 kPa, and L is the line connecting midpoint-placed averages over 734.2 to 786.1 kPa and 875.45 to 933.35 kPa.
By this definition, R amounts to 0.18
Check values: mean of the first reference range 392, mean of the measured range 336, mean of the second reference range 401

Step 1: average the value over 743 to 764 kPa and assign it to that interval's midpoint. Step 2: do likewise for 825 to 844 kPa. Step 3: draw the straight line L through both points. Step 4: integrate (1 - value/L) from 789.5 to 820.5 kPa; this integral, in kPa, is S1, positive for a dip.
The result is 6.9 kPa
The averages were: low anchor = 393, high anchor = 395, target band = 306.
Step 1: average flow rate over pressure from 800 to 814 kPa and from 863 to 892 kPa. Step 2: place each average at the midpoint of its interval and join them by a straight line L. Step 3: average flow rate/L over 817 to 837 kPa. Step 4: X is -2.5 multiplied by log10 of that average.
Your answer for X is -0.20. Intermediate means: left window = 269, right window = 395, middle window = 369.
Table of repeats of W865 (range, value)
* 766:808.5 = 361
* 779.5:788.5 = 388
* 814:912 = 388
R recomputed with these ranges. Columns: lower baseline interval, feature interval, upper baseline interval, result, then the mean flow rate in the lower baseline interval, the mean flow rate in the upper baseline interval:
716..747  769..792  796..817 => -0.20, 398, 284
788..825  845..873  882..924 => -0.09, 314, 402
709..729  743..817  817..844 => 0.08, 402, 376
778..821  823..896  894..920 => -0.07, 328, 404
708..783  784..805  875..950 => 0.13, 395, 399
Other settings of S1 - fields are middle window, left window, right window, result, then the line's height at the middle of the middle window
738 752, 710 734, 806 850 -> -0.1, 390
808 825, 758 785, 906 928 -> 4.3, 394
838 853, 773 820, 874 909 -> -1.1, 369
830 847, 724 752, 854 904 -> -0.2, 397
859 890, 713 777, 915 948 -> 0.1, 397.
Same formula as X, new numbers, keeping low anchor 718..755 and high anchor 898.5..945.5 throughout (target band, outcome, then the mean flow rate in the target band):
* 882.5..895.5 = 0.004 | 398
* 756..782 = 0.019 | 391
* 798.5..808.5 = 0.355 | 287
